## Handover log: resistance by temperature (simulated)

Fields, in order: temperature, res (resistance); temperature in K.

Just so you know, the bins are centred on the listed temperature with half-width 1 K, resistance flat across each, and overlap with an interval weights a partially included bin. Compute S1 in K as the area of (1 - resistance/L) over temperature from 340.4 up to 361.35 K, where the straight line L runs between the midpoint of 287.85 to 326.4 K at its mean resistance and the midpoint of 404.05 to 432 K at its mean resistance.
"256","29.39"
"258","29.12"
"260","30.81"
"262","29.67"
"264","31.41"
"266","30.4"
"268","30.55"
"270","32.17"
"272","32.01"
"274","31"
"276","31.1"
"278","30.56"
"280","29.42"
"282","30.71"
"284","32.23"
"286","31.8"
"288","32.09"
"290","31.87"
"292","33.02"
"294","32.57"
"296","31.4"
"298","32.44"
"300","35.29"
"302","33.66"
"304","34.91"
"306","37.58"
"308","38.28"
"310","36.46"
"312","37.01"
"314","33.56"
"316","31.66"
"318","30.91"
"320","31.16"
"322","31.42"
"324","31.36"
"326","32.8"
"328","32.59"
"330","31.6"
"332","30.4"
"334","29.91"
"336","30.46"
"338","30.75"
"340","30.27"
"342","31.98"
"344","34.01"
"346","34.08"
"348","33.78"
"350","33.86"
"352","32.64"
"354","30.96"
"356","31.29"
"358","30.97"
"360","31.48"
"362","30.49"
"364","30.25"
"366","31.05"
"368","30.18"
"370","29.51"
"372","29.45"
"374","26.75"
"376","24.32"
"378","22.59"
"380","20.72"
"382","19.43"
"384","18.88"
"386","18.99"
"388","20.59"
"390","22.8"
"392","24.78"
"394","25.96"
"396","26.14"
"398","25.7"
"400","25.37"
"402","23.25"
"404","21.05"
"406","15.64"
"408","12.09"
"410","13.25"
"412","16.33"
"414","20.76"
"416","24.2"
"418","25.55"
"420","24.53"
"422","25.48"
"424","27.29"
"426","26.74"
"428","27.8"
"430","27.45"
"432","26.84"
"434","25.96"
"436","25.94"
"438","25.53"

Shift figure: -2.4 K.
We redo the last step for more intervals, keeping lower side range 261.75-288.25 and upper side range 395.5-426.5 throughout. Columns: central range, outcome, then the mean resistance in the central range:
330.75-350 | -3.7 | 31.8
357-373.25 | -3.5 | 30.4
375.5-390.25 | 1.9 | 20.8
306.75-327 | -3.7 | 33.5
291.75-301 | -1.0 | 32.9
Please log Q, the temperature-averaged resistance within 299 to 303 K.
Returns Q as 34.5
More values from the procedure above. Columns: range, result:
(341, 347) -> 33.4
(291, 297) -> 32.3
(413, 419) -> 23.5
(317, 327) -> 31.5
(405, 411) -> 13.7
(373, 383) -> 22.8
